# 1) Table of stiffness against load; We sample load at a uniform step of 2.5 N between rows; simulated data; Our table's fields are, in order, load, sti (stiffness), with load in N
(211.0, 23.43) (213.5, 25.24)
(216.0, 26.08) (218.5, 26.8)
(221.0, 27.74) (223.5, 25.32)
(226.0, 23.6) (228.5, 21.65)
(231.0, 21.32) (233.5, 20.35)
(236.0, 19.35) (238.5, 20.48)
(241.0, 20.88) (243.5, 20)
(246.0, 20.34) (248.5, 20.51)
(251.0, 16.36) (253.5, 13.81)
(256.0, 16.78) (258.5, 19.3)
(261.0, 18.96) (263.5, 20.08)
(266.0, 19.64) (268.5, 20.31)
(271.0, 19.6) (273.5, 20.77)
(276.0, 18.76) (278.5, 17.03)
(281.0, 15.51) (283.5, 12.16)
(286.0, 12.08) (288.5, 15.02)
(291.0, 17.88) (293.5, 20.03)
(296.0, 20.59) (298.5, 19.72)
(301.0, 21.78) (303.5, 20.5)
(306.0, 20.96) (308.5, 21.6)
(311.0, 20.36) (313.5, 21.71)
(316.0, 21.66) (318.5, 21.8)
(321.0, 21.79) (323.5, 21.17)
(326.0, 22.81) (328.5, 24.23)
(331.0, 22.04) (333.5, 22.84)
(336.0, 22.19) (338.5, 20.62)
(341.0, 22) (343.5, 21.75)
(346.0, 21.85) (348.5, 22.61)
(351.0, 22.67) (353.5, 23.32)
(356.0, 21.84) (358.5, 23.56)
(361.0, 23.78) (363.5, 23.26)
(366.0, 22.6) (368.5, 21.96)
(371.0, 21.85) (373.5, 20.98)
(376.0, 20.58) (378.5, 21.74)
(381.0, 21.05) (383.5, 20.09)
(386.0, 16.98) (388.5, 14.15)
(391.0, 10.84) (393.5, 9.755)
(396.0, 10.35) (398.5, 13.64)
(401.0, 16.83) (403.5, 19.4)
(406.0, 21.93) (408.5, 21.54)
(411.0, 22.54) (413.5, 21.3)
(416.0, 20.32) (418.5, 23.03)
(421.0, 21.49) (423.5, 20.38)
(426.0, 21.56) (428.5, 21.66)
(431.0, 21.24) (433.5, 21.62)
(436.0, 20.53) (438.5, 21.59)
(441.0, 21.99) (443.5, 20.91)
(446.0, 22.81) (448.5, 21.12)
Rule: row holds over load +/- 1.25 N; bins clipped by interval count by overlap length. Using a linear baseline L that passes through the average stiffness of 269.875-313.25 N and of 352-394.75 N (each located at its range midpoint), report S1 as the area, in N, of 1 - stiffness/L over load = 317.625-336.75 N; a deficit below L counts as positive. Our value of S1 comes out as -3.22 N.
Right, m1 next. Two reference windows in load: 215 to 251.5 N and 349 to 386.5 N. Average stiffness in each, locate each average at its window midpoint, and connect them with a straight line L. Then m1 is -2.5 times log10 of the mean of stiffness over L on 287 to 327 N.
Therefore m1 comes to 0.08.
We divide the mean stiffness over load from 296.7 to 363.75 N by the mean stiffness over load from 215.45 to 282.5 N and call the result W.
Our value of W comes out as 1.1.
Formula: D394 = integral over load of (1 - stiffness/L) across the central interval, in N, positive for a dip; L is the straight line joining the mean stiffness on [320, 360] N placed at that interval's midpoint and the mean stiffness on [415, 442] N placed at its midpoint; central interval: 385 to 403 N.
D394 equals 6.9 N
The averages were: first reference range 22.3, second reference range 21.4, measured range 13.4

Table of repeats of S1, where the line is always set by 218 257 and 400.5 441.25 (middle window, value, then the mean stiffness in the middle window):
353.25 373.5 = -1.50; 22.6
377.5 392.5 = 2.73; 17.3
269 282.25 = 1.57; 18.4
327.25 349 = -1.23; 22.2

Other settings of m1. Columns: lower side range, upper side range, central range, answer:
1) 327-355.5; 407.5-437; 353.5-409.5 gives 0.15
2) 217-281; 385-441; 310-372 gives -0.14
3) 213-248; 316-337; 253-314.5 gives 0.20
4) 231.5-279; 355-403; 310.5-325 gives -0.14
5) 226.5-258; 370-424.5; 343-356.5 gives -0.19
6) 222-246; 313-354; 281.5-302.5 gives 0.25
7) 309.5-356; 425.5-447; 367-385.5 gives 0.04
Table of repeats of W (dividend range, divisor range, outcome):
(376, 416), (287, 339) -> 0.84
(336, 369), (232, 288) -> 1.23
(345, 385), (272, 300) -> 1.28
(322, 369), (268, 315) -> 1.20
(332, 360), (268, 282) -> 1.20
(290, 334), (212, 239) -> 0.91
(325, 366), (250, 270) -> 1.24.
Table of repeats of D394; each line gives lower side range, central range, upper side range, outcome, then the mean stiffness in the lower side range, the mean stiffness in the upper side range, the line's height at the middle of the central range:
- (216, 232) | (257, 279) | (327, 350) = 3.9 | 24.6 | 22.2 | 23.7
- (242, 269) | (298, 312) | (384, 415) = -2.2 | 18.7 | 16.7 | 18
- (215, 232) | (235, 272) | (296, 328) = 7.0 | 24.7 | 21.4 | 23.5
